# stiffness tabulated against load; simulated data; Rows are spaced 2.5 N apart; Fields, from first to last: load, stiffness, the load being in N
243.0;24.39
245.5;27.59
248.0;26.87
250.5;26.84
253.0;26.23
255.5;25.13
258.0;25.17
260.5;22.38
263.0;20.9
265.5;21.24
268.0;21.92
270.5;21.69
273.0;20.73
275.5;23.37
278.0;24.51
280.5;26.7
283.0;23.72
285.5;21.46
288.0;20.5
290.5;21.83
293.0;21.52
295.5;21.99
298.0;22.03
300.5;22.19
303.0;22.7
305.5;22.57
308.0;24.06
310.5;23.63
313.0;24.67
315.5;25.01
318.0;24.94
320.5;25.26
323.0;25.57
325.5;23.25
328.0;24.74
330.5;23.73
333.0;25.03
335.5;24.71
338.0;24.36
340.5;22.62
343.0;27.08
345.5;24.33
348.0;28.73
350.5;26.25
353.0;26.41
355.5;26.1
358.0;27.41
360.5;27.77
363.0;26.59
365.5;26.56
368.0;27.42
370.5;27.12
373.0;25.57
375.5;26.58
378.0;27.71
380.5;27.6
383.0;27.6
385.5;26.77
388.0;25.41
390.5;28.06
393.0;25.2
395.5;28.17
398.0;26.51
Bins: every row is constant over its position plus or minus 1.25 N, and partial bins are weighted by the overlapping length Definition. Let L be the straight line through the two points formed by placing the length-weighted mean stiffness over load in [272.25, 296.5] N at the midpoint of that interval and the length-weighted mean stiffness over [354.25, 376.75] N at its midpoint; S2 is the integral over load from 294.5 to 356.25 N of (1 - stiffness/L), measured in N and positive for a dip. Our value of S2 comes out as 0.7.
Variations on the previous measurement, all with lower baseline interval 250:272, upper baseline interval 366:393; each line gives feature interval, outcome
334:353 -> 0.24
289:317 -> 1.93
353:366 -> -0.28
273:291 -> 0.70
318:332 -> 0.39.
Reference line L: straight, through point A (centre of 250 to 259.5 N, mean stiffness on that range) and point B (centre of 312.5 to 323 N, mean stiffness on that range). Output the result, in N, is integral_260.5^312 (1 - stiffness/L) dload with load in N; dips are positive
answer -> 5.87 N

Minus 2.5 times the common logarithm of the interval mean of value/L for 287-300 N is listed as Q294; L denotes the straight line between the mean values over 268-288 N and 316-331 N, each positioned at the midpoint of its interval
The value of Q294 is 0.09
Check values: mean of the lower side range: 22.9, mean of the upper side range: 24.6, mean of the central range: 21.6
